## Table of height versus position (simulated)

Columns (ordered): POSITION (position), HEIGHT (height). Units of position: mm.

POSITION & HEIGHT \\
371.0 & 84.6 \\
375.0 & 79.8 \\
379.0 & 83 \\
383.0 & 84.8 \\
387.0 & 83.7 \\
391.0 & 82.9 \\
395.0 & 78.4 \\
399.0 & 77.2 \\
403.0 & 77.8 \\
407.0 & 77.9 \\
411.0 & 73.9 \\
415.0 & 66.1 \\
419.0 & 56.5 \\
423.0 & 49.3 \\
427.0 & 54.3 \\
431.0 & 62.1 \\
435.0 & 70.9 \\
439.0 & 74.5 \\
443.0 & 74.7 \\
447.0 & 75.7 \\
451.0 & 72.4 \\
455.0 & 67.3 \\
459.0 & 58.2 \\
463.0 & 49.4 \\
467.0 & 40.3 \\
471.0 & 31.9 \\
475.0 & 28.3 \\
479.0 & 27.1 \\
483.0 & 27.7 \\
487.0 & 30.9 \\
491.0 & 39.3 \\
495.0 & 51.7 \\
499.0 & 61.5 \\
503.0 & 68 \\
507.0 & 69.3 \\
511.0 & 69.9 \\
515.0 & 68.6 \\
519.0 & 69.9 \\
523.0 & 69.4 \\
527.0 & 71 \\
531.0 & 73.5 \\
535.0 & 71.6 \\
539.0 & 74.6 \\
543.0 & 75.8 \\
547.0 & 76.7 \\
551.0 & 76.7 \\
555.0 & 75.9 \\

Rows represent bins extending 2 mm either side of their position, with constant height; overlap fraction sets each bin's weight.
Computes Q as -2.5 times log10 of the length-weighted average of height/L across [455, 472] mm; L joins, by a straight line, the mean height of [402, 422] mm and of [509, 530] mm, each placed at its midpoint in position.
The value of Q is 0.393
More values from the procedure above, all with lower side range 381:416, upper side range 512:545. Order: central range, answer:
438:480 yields 0.35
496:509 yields 0.12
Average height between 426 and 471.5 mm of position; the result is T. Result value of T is 62.1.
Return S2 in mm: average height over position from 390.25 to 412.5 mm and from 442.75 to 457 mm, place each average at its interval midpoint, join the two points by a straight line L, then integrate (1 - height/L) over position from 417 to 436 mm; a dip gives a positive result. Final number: 4.3 mm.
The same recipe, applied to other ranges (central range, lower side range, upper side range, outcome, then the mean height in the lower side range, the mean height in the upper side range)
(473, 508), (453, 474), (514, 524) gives 9.13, 48.4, 69.4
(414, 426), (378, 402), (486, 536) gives 3.22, 81.5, 63.1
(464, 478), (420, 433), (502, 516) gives 6.36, 55.3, 69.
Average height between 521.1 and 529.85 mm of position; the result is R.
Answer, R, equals 70.5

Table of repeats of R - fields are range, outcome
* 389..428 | 69.8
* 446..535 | 55.6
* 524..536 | 71.8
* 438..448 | 74.9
